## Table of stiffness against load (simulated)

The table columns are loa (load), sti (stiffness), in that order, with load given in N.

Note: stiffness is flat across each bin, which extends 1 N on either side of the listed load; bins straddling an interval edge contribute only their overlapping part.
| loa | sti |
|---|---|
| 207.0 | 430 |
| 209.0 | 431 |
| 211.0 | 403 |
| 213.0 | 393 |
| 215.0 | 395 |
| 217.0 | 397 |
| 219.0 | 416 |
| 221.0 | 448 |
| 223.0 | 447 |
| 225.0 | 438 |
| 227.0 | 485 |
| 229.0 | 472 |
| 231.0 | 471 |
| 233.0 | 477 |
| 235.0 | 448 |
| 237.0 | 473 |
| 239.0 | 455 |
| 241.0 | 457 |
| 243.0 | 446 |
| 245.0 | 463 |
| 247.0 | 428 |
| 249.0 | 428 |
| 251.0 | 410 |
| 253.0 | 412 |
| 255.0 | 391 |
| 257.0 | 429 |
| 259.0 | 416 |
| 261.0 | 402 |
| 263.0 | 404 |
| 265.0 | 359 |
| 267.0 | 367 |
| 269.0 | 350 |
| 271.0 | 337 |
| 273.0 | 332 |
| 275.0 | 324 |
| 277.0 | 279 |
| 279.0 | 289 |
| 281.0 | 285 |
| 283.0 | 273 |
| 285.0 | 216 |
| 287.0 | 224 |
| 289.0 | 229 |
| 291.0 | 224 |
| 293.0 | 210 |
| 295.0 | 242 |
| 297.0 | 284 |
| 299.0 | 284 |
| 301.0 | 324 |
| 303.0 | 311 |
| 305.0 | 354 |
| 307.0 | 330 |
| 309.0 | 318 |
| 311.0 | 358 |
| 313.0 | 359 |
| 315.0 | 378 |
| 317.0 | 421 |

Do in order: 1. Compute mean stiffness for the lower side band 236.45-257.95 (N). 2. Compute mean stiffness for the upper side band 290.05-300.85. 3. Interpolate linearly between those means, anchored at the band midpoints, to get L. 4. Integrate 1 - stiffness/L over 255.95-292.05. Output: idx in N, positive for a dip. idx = 2.1 N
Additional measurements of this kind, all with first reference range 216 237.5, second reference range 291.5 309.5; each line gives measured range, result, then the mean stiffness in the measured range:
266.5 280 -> 1.07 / 324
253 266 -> -0.68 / 401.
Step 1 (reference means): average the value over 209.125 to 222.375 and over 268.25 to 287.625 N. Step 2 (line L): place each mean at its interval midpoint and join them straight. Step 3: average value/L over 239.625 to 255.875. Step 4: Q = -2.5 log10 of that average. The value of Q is -0.22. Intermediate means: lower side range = 411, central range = 430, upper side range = 291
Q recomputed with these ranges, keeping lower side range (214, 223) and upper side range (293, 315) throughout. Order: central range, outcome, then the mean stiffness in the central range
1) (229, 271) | -0.116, 423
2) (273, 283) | 0.170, 296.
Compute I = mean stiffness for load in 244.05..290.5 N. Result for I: 348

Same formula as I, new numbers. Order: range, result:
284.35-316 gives 291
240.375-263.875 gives 423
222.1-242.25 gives 462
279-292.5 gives 244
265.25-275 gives 345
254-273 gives 381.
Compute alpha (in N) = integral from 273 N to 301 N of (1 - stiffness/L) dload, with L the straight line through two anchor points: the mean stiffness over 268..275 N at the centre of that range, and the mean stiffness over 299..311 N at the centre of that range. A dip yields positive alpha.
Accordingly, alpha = 5.8 N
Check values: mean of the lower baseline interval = 337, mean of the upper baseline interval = 326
